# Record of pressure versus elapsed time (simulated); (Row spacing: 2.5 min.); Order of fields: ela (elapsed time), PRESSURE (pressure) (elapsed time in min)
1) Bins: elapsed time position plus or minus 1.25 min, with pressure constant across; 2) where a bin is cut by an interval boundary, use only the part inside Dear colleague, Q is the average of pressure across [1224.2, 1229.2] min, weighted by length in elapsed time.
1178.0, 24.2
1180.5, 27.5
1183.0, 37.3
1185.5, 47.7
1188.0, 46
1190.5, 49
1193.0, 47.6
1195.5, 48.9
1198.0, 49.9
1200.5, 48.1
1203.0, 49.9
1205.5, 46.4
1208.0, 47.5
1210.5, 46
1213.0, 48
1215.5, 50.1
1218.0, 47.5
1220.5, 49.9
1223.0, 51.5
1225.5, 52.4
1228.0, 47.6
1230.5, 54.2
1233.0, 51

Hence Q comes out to 50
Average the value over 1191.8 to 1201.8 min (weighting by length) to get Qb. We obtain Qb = 48.6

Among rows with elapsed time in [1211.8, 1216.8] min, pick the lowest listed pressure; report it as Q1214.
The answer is 48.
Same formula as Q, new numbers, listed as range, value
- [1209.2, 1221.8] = 48.3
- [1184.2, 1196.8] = 47.8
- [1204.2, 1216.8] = 47.6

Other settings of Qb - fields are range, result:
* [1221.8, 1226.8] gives 51.9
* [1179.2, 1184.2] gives 32.3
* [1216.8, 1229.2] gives 49.8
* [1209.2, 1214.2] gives 47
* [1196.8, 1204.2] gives 49.3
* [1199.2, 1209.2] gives 48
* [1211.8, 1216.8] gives 49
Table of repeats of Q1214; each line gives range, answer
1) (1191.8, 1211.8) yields 46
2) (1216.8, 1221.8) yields 47.5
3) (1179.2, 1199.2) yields 27.5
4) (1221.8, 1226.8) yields 51.5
